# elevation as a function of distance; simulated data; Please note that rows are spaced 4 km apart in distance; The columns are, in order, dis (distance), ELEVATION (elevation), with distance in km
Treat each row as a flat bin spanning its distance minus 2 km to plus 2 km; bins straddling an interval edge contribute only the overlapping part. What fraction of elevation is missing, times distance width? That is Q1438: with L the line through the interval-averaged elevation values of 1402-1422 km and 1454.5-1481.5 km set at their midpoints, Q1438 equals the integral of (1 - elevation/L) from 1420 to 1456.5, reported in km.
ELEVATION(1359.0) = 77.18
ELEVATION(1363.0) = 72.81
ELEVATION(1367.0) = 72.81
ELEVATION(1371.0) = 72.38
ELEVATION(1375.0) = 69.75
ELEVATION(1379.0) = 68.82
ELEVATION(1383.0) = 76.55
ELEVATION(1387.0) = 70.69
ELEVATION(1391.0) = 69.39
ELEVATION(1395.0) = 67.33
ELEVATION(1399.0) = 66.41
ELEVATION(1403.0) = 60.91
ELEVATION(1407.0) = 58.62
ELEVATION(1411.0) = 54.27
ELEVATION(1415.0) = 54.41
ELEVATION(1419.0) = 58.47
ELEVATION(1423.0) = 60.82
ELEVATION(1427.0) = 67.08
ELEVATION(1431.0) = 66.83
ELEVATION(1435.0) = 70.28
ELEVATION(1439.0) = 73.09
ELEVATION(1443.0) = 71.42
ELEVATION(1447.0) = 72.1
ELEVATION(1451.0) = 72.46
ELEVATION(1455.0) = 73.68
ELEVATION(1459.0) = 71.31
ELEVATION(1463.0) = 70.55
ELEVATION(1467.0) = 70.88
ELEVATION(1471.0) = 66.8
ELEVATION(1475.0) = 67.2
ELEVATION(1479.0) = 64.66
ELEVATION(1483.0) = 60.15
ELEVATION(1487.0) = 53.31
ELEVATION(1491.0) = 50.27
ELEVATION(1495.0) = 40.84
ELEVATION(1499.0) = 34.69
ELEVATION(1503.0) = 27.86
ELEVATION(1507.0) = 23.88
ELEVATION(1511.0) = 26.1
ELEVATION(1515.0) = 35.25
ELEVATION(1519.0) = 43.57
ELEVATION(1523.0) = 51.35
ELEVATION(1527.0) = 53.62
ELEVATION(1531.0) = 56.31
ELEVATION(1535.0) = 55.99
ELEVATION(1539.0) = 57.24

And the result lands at -3.8 km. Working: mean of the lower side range 57.3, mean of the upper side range 68.9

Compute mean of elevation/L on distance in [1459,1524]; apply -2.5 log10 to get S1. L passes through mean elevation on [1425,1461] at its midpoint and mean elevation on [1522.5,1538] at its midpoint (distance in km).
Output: 0.25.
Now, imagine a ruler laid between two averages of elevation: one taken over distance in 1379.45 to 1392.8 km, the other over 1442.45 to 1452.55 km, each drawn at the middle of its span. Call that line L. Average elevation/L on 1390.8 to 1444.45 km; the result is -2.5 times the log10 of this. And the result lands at 0.13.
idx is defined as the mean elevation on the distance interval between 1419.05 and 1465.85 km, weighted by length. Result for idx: 69.5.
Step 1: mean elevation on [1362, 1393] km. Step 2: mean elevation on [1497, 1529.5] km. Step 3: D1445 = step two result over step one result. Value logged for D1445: 0.52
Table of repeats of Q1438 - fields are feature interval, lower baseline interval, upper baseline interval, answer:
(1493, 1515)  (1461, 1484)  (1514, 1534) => 9.8 km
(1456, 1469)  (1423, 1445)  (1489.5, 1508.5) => -4.0 km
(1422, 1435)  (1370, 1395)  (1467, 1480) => 0.5 km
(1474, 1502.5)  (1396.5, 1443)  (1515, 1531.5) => 1.5 km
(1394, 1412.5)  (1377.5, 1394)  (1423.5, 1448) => 2.4 km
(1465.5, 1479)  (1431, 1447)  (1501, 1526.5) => -3.0 km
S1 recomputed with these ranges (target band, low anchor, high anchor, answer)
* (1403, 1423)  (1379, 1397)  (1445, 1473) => 0.23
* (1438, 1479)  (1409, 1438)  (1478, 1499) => -0.24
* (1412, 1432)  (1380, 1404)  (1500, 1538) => 0.03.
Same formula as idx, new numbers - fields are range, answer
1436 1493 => 67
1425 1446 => 69.9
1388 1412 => 63.5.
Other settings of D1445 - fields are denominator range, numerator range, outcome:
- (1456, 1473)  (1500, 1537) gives 0.59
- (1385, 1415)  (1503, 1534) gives 0.65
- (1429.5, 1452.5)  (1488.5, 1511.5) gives 0.49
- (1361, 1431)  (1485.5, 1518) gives 0.55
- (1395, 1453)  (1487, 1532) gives 0.63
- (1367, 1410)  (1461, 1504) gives 0.82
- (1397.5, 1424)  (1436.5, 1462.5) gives 1.23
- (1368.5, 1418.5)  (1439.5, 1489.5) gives 1.03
